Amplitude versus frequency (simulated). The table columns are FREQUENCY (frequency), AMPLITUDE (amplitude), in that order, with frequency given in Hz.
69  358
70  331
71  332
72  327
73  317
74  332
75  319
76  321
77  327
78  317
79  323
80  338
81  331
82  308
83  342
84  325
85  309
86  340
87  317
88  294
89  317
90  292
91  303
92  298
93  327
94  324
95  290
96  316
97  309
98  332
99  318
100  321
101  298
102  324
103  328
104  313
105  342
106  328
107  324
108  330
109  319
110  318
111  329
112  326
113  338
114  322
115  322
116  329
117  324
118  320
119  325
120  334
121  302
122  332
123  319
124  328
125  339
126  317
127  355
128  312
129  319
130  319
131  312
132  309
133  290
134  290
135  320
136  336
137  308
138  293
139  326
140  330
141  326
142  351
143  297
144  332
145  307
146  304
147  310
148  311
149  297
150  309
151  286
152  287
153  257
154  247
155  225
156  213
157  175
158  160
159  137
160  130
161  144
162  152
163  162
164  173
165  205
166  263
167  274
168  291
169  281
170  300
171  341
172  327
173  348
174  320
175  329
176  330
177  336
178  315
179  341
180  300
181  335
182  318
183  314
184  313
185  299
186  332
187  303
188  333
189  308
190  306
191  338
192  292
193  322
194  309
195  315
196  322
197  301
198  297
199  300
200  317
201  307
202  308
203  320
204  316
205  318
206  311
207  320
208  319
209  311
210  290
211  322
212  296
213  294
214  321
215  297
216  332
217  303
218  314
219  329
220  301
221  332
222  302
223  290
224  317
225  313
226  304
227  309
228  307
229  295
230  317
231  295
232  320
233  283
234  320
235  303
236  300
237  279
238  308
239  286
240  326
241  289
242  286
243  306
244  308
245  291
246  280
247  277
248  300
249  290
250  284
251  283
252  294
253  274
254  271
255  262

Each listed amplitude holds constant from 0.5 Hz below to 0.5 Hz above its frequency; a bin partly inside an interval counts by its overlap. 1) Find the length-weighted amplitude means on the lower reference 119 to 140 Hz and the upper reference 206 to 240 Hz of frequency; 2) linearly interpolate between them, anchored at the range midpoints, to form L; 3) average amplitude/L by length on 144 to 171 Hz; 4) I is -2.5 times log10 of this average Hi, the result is 0.29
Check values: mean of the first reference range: 318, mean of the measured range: 242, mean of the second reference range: 307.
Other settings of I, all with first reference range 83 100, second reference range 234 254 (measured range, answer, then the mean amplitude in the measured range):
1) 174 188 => -0.066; 321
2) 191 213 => -0.041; 310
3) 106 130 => -0.050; 325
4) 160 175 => 0.193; 254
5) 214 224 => -0.055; 312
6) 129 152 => -0.015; 312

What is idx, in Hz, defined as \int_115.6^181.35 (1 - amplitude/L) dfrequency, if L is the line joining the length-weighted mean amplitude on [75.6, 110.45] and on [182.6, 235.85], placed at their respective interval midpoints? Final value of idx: 5.32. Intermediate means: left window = 319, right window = 310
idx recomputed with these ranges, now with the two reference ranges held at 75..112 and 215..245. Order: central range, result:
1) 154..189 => 4.8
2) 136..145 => -0.2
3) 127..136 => 0.1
